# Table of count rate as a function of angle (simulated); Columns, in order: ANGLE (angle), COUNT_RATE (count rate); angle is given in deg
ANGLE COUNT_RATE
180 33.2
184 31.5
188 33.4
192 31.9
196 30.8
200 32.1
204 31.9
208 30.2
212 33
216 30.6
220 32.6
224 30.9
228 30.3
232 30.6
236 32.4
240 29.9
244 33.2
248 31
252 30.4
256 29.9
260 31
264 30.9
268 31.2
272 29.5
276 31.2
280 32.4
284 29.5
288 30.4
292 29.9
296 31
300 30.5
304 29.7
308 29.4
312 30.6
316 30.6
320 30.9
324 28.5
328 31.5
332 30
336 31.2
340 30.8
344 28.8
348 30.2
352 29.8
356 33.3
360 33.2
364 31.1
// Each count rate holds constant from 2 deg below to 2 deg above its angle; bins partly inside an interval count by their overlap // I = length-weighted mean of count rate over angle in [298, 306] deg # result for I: 30.1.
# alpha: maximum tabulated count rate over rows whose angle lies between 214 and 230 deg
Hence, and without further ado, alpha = 32.6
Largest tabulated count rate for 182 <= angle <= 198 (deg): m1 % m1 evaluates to 33.4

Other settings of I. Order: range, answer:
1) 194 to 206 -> 31.6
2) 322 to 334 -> 30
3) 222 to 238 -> 31.1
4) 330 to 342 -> 30.7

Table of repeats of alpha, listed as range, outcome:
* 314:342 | 31.5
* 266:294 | 32.4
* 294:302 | 31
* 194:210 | 32.1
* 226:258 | 33.2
